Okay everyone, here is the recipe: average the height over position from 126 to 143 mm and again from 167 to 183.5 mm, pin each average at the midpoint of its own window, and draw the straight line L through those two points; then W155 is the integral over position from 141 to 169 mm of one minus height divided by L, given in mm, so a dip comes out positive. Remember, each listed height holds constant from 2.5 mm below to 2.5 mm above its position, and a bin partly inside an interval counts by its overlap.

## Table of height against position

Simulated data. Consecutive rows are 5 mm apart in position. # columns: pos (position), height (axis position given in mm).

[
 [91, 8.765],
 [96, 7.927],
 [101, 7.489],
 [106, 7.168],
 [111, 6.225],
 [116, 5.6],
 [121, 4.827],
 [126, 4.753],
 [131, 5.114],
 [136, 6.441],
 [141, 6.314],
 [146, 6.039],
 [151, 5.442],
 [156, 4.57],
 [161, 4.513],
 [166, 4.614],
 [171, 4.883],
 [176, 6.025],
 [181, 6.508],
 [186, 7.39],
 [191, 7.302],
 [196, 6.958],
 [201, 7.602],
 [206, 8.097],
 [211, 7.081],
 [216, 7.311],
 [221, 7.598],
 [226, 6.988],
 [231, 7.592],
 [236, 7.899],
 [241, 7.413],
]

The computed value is 2.9 mm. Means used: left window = 5.77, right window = 5.7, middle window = 5.15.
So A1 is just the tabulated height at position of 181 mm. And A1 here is 6.508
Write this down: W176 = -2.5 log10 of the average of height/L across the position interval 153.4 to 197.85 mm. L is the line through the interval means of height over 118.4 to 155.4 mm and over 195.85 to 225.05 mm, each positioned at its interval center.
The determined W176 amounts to 0.129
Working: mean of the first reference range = 5.51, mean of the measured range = 5.85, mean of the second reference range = 7.46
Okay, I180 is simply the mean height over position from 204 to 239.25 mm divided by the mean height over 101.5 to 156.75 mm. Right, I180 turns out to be 1.3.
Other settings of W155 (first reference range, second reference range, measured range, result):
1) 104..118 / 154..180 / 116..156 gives 1.5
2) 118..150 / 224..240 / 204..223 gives -1.0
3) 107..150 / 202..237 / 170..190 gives 1.0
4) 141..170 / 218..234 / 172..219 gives -4.8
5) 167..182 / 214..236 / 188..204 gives -2.3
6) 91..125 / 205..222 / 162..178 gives 4.6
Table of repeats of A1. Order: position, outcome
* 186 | 7.39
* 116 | 5.6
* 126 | 4.753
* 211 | 7.081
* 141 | 6.314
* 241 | 7.413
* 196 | 6.958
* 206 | 8.097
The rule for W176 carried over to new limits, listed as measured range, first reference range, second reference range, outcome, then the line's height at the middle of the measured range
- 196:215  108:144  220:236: -0.07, 7.05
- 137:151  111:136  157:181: -0.16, 5.24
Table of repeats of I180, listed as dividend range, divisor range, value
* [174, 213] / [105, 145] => 1.24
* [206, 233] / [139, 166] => 1.40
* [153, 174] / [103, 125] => 0.80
